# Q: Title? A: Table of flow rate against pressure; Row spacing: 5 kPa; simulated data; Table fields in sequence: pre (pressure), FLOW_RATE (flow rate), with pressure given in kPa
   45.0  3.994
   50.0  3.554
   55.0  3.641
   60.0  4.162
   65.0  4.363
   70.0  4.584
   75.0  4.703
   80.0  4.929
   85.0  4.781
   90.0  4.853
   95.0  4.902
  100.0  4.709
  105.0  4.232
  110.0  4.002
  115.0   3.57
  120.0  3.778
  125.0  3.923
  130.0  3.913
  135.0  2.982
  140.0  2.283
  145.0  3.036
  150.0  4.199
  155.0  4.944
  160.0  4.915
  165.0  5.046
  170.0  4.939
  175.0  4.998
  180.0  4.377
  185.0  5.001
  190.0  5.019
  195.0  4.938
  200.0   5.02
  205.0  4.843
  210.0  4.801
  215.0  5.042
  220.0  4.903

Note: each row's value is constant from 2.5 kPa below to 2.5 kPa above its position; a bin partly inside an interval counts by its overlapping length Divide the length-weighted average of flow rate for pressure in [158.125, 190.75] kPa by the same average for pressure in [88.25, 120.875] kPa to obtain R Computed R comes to 1.1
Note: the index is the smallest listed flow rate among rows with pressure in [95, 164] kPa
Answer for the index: 2.283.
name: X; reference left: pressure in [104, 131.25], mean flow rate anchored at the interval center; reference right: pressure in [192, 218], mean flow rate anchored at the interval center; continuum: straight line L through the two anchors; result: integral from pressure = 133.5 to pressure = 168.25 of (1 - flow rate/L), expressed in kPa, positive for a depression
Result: 2.8 kPa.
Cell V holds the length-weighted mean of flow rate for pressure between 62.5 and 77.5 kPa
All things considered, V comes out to 4.55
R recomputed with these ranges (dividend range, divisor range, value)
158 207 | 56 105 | 1.06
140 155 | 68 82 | 0.76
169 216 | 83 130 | 1.14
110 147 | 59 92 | 0.73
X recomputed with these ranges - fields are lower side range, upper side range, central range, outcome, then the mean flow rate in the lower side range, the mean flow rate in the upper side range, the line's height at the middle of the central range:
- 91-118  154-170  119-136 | 3.23 kPa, 4.31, 4.97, 4.57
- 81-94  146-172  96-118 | 2.89 kPa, 4.84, 4.7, 4.8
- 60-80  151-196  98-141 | 8.73 kPa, 4.55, 4.88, 4.71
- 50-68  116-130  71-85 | -2.96 kPa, 4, 3.83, 3.95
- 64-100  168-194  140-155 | 3.77 kPa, 4.74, 4.87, 4.83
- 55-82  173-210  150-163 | -0.10 kPa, 4.46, 4.88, 4.76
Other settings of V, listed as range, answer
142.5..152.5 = 3.62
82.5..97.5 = 4.85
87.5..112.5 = 4.54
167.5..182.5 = 4.77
